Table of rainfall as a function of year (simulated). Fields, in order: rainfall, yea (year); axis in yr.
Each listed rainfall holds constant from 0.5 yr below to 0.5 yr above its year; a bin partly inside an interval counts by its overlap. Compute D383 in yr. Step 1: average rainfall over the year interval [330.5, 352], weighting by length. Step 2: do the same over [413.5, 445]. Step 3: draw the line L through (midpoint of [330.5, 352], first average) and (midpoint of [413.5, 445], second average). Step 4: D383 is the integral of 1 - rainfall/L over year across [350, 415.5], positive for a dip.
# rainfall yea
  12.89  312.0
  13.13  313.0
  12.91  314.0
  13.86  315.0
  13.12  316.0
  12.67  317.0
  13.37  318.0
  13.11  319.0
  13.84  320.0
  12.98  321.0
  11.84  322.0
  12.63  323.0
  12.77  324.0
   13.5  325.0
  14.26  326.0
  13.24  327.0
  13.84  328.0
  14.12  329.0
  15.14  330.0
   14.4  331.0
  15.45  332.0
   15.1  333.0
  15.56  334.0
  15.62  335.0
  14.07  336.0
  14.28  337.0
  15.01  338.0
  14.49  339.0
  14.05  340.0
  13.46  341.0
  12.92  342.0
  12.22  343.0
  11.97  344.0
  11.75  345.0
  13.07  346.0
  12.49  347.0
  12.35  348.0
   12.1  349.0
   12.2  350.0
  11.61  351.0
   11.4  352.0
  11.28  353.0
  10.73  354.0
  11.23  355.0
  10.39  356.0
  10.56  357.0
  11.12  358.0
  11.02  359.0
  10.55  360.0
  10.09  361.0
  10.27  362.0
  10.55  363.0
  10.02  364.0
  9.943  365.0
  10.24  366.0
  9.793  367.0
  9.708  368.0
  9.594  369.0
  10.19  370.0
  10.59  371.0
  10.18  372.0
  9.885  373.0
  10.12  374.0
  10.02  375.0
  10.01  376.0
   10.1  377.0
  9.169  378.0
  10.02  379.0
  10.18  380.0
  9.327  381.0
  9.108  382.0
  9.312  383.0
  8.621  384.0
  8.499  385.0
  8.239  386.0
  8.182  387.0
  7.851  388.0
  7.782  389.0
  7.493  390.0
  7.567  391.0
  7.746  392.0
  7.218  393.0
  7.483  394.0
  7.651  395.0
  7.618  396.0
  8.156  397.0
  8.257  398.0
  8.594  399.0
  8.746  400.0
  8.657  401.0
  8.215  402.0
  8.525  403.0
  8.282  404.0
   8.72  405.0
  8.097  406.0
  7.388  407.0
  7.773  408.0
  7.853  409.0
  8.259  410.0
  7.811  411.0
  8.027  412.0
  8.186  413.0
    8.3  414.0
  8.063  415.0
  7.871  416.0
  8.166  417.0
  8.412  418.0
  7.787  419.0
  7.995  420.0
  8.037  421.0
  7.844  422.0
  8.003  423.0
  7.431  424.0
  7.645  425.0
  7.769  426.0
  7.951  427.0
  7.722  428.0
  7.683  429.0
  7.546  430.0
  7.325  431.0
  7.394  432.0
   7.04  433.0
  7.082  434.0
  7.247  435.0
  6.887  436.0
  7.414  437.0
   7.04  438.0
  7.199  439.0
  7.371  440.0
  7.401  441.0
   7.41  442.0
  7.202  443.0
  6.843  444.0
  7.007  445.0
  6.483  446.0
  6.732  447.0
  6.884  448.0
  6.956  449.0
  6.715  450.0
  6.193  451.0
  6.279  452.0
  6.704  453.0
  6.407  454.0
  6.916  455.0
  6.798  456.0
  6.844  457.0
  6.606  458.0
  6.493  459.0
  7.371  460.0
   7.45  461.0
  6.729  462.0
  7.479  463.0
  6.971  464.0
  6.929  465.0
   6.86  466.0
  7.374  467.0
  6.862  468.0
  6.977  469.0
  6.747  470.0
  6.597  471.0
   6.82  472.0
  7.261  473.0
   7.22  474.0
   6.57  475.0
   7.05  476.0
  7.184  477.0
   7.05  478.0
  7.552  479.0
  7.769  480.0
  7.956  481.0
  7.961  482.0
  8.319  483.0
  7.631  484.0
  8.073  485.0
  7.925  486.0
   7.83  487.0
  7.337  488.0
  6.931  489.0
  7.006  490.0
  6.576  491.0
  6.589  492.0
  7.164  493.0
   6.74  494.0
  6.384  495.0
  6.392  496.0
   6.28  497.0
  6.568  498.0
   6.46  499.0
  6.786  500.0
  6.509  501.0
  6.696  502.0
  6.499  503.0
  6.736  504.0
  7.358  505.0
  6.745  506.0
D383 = 9.17 yr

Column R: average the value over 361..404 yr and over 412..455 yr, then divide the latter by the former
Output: 0.8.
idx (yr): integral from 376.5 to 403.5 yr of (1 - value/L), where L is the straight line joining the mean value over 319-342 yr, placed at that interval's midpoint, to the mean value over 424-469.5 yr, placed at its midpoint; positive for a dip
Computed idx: 5.2 yr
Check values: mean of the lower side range 14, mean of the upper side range 7.07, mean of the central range 8.46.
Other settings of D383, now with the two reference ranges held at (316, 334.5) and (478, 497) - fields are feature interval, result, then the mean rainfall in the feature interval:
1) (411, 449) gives 8.2 yr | 7.52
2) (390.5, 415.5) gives 6.1 yr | 8.05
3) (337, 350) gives 0.0 yr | 13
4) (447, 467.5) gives 4.0 yr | 6.85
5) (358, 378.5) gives 3.3 yr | 10.1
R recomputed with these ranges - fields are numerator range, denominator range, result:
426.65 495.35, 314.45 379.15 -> 0.59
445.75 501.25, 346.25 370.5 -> 0.65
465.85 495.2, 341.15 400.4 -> 0.73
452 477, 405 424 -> 0.86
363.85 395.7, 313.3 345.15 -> 0.66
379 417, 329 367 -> 0.66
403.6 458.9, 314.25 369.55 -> 0.59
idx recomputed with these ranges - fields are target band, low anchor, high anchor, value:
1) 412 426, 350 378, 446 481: 0.9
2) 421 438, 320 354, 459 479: 2.7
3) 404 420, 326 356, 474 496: 3.5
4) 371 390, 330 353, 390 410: 1.2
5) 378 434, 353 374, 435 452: 2.8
